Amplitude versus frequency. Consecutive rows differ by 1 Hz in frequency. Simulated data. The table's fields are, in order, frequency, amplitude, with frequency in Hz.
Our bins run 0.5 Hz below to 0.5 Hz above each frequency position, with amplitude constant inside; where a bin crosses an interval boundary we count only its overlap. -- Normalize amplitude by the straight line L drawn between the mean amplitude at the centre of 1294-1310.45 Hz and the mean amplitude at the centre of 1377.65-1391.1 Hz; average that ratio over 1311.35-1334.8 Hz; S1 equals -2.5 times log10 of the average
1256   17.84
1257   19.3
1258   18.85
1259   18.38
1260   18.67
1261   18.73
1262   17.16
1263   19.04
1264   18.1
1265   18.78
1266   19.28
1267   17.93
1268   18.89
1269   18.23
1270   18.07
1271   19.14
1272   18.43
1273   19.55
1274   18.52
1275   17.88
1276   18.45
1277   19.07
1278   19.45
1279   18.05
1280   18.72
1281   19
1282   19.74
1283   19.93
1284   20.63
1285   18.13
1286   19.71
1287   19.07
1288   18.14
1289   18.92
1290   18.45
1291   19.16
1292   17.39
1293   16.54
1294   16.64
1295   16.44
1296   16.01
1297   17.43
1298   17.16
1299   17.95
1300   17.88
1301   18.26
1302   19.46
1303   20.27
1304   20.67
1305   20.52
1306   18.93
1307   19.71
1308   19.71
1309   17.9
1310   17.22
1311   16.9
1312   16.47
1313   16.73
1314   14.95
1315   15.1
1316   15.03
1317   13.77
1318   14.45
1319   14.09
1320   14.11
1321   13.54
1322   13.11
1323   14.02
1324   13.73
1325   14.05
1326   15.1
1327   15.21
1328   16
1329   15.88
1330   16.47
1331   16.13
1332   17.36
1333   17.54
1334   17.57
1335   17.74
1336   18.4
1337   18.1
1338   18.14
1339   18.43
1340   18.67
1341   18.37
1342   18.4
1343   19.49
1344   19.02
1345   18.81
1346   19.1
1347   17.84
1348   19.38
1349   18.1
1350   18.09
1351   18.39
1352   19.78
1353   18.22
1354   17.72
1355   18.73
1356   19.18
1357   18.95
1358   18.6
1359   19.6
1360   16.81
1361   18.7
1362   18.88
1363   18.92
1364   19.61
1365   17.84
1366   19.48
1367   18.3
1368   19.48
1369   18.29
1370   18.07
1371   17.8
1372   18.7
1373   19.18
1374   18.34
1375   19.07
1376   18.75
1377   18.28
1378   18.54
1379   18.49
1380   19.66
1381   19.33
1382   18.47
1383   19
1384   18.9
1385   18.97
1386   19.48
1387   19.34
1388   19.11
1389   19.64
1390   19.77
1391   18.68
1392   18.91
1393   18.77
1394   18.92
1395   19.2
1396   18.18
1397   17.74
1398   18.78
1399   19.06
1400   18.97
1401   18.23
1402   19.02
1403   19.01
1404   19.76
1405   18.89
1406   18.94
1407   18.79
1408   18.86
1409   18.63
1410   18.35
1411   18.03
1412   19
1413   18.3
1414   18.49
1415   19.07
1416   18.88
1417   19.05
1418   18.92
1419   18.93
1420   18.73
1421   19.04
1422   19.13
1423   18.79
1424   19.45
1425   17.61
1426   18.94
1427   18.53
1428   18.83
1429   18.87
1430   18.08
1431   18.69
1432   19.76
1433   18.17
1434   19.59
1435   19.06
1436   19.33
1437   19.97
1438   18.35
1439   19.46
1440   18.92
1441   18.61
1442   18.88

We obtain 0.21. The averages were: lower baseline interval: 18.4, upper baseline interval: 19.1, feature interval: 15.3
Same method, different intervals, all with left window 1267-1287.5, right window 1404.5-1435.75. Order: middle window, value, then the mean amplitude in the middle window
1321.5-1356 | 0.09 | 17.4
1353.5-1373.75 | 0.01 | 18.6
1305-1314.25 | 0.06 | 17.8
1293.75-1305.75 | 0.04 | 18.3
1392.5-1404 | 0.00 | 18.8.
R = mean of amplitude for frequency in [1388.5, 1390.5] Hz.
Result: 19.7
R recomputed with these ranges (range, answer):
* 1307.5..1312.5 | 17.6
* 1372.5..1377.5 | 18.7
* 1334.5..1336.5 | 18.1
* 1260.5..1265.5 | 18.4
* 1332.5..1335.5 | 17.6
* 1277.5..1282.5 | 19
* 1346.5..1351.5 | 18.4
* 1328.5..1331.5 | 16.2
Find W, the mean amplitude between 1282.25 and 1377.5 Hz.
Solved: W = 17.7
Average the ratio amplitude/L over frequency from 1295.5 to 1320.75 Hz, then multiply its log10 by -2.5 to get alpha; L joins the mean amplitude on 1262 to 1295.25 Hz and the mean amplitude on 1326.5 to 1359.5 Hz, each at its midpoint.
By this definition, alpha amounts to 0.072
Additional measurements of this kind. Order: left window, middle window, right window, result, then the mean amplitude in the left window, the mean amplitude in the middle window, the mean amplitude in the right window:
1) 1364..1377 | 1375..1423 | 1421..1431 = -0.01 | 18.6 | 18.9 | 18.7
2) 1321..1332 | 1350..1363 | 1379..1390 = -0.09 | 15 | 18.6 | 19.2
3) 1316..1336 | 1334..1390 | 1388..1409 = -0.10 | 15.3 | 18.7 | 18.9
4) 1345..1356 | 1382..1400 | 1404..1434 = -0.01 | 18.6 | 19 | 18.8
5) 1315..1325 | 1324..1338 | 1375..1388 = -0.11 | 14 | 16.5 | 18.9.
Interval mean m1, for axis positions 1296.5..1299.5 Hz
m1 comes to 17.5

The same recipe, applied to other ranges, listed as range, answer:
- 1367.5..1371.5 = 18.4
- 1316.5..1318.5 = 14.1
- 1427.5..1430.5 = 18.6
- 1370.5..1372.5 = 18.2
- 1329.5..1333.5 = 16.9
